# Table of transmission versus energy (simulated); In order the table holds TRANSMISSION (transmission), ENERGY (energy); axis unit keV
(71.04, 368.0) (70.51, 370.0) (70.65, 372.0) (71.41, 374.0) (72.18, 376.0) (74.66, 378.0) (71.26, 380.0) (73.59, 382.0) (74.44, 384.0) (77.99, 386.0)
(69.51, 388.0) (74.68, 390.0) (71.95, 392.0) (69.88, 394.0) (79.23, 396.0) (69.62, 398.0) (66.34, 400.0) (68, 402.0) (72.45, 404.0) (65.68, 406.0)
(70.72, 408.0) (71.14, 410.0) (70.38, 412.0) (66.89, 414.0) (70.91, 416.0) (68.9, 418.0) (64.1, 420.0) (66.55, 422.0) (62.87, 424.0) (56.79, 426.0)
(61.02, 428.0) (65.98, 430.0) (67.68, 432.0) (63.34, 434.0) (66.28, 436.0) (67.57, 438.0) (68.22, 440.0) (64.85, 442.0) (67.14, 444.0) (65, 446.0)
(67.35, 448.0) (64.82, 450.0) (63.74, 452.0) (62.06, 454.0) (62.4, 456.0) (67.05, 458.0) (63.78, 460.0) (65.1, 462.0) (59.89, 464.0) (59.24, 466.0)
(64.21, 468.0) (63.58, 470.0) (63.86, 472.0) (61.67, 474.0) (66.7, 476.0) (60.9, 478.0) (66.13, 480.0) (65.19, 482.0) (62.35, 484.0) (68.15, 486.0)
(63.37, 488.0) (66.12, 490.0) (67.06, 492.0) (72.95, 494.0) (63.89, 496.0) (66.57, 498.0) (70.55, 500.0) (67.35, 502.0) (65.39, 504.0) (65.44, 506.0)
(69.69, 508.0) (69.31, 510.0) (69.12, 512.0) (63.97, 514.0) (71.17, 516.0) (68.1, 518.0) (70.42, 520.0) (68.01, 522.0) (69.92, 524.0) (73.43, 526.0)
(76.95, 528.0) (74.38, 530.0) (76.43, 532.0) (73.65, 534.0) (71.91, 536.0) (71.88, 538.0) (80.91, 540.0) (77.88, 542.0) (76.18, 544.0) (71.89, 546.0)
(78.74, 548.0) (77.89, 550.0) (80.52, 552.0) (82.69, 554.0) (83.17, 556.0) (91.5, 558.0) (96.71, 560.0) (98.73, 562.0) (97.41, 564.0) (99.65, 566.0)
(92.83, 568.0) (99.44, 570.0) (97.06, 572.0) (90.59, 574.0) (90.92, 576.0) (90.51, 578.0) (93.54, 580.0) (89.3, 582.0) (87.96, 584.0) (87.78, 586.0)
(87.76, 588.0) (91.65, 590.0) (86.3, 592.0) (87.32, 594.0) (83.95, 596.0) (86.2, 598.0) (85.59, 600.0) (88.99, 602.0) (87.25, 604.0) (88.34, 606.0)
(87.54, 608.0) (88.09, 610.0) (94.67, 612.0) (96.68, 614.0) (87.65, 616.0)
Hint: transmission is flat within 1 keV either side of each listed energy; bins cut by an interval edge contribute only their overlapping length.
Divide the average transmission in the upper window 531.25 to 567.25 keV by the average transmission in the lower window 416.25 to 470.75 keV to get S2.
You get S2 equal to 1.3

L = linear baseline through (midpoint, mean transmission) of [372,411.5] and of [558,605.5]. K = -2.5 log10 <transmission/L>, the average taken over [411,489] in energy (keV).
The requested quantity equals 0.20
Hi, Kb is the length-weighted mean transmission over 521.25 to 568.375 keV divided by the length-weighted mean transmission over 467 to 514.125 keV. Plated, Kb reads 1.23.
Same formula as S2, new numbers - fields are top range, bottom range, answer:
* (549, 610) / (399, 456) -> 1.35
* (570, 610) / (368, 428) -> 1.27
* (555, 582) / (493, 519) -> 1.38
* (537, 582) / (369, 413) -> 1.22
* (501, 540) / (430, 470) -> 1.09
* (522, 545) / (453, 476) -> 1.18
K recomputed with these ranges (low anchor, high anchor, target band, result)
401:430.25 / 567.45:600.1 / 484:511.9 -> 0.16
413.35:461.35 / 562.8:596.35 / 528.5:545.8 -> 0.12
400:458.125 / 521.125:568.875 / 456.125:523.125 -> 0.12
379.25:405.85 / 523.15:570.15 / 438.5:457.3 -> 0.16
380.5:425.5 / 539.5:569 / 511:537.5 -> 0.16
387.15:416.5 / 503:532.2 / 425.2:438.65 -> 0.10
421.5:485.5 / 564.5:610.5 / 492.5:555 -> 0.08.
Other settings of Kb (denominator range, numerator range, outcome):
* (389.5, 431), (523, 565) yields 1.17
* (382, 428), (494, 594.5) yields 1.15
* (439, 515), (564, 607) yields 1.38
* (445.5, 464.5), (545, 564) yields 1.33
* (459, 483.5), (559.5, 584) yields 1.49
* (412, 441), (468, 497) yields 0.99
